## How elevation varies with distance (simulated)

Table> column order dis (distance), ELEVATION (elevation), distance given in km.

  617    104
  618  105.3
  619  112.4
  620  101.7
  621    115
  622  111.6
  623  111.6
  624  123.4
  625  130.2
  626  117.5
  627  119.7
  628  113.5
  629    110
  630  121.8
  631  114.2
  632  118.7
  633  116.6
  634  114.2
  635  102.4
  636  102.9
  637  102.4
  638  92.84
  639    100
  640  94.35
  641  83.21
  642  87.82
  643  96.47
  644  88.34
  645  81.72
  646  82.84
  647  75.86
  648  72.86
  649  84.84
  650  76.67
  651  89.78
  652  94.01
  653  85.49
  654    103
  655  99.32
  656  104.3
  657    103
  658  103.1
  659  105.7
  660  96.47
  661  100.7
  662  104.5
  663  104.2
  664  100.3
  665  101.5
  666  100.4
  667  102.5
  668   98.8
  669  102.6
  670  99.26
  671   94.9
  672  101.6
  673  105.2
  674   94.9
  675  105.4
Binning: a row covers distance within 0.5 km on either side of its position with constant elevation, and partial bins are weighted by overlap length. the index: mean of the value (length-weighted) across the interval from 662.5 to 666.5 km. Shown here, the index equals 102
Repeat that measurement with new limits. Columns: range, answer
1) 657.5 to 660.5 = 102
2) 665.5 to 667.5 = 101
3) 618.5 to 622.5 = 110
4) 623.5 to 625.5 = 127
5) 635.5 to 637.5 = 103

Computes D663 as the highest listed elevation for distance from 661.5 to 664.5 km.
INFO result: 104.5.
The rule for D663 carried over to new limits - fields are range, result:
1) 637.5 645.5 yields 100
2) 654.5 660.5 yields 105.7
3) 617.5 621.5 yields 115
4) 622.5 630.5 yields 130.2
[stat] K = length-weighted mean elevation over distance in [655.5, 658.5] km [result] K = 103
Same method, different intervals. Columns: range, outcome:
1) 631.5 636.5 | 111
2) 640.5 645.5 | 87.5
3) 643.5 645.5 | 85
